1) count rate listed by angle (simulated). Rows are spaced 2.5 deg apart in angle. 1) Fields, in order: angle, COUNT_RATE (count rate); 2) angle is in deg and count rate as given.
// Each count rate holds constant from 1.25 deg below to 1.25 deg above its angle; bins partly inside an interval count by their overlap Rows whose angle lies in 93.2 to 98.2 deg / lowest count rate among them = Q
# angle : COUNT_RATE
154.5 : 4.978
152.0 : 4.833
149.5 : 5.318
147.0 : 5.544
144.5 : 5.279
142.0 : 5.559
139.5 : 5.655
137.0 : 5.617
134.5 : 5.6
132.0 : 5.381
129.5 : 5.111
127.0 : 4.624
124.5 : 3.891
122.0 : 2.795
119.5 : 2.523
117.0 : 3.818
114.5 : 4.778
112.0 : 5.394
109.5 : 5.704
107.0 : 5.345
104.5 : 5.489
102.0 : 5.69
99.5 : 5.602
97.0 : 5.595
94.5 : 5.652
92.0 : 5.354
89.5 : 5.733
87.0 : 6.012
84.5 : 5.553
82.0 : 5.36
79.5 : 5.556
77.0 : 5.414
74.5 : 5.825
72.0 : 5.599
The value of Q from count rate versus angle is 5.595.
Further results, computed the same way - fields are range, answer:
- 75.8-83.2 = 5.36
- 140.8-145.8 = 5.279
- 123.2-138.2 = 3.891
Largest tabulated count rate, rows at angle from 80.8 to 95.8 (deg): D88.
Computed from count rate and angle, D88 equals 6.012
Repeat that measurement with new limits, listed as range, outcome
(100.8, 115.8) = 5.704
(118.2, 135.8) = 5.6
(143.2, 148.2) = 5.544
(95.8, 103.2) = 5.69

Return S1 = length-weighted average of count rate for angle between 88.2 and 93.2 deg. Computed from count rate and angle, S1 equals 5.55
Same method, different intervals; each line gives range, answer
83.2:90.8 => 5.76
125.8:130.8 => 4.88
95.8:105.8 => 5.59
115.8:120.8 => 3.16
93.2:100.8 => 5.62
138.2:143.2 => 5.61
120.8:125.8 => 3.36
